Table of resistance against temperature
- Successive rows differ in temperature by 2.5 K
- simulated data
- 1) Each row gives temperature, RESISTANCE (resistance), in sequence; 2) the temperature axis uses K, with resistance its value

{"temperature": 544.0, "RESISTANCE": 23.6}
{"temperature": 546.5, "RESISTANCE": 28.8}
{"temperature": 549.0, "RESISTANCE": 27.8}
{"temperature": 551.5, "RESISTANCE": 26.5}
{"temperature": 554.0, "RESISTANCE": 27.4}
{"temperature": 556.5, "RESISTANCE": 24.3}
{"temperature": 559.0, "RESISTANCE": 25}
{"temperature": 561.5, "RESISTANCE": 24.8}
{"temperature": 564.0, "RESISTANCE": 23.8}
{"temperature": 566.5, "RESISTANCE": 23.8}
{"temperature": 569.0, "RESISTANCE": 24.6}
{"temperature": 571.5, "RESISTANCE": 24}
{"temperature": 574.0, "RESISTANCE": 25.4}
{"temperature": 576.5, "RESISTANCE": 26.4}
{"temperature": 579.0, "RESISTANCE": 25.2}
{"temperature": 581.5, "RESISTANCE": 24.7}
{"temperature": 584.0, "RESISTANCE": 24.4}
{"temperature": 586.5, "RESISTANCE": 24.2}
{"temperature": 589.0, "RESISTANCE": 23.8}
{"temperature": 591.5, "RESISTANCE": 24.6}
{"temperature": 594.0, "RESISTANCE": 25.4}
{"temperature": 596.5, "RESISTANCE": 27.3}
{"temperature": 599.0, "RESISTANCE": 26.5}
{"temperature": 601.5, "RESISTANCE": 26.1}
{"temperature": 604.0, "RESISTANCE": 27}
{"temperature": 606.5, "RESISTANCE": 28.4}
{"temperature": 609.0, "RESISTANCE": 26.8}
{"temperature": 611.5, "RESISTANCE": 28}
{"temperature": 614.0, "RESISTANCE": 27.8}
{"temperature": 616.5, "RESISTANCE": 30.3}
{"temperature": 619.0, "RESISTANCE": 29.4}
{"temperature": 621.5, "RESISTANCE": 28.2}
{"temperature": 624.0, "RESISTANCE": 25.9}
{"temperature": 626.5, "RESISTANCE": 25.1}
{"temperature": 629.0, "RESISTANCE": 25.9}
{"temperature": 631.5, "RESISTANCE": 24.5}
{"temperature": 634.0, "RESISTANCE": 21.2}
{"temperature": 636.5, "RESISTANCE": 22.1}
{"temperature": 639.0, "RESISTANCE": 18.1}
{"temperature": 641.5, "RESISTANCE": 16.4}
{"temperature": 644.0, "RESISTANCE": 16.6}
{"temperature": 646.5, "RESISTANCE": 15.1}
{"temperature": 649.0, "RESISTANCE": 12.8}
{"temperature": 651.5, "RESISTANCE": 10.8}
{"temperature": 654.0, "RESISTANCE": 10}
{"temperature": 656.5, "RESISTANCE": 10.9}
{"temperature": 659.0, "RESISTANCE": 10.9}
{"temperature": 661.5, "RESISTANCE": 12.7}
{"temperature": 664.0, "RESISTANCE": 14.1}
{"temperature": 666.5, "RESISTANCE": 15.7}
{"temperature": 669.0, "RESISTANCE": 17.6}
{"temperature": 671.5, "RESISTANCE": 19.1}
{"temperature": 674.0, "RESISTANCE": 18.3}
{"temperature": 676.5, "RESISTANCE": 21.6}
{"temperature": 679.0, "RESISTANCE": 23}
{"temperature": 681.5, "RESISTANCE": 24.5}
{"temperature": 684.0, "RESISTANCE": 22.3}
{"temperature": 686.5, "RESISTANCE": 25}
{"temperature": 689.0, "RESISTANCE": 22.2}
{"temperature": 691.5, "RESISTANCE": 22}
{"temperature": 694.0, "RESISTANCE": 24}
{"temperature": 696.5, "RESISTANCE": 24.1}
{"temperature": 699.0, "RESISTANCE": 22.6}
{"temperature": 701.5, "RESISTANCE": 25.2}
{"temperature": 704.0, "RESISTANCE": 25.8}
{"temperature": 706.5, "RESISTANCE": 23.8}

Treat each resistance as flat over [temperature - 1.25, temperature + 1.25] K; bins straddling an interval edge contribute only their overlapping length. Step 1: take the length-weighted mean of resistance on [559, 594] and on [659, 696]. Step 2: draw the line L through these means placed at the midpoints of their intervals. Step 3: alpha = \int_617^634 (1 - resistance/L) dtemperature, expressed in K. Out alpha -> -3.0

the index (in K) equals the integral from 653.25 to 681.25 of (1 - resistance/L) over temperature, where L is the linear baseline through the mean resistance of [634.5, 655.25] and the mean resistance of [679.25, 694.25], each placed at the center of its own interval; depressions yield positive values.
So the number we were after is 5.2 K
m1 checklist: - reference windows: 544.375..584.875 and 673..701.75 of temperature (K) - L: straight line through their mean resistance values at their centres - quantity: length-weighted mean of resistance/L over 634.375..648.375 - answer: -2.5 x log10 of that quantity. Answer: 0.32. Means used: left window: 25.4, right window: 22.9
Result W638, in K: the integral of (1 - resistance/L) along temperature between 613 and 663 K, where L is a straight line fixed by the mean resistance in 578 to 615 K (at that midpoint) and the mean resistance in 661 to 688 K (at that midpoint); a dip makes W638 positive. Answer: 7.2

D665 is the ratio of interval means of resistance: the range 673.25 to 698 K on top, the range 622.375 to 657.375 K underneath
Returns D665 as 1.2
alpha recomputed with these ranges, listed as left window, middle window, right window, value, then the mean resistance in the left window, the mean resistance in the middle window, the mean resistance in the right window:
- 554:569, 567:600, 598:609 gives 1.0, 24.6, 25.1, 27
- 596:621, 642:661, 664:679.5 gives 7.9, 27.8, 12.6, 18.6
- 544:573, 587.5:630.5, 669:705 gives -4.4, 25.4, 26.8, 22.6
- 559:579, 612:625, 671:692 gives -2.6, 24.7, 28.3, 22.1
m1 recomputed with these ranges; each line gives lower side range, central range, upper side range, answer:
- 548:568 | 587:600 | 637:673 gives -0.19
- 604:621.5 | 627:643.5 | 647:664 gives -0.09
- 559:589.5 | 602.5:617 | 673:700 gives -0.16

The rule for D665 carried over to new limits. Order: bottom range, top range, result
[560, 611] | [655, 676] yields 0.59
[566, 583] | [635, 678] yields 0.62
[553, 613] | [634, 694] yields 0.69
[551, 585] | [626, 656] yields 0.71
